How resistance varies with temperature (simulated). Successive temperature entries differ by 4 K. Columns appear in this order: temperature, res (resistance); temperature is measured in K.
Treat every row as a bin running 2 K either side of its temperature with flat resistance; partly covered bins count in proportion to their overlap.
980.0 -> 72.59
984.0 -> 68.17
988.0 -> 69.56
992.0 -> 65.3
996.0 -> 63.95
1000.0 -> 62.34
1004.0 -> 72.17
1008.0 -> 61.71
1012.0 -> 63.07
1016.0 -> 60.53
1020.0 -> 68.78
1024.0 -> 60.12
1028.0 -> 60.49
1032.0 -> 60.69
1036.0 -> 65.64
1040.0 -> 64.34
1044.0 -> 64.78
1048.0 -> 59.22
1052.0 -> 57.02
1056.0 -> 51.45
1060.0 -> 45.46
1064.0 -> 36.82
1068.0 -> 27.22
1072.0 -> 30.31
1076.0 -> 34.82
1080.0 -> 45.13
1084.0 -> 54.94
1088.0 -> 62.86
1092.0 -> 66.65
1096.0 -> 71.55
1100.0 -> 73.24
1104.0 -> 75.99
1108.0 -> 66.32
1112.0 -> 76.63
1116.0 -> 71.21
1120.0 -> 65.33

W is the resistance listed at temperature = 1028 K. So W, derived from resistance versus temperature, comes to 60.49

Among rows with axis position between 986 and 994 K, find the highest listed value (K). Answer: 69.56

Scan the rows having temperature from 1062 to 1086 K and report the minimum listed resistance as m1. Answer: 27.22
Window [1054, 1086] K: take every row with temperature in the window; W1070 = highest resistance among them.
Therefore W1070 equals 54.94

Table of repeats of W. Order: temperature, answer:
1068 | 27.22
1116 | 71.21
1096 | 71.55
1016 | 60.53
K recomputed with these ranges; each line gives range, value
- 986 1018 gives 72.17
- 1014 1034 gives 68.78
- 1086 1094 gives 66.65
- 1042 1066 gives 64.78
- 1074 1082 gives 45.13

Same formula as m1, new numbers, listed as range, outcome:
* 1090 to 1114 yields 66.32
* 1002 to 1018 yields 60.53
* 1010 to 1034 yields 60.12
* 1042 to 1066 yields 36.82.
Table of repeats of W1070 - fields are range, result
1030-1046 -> 65.64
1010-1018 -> 63.07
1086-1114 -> 76.63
